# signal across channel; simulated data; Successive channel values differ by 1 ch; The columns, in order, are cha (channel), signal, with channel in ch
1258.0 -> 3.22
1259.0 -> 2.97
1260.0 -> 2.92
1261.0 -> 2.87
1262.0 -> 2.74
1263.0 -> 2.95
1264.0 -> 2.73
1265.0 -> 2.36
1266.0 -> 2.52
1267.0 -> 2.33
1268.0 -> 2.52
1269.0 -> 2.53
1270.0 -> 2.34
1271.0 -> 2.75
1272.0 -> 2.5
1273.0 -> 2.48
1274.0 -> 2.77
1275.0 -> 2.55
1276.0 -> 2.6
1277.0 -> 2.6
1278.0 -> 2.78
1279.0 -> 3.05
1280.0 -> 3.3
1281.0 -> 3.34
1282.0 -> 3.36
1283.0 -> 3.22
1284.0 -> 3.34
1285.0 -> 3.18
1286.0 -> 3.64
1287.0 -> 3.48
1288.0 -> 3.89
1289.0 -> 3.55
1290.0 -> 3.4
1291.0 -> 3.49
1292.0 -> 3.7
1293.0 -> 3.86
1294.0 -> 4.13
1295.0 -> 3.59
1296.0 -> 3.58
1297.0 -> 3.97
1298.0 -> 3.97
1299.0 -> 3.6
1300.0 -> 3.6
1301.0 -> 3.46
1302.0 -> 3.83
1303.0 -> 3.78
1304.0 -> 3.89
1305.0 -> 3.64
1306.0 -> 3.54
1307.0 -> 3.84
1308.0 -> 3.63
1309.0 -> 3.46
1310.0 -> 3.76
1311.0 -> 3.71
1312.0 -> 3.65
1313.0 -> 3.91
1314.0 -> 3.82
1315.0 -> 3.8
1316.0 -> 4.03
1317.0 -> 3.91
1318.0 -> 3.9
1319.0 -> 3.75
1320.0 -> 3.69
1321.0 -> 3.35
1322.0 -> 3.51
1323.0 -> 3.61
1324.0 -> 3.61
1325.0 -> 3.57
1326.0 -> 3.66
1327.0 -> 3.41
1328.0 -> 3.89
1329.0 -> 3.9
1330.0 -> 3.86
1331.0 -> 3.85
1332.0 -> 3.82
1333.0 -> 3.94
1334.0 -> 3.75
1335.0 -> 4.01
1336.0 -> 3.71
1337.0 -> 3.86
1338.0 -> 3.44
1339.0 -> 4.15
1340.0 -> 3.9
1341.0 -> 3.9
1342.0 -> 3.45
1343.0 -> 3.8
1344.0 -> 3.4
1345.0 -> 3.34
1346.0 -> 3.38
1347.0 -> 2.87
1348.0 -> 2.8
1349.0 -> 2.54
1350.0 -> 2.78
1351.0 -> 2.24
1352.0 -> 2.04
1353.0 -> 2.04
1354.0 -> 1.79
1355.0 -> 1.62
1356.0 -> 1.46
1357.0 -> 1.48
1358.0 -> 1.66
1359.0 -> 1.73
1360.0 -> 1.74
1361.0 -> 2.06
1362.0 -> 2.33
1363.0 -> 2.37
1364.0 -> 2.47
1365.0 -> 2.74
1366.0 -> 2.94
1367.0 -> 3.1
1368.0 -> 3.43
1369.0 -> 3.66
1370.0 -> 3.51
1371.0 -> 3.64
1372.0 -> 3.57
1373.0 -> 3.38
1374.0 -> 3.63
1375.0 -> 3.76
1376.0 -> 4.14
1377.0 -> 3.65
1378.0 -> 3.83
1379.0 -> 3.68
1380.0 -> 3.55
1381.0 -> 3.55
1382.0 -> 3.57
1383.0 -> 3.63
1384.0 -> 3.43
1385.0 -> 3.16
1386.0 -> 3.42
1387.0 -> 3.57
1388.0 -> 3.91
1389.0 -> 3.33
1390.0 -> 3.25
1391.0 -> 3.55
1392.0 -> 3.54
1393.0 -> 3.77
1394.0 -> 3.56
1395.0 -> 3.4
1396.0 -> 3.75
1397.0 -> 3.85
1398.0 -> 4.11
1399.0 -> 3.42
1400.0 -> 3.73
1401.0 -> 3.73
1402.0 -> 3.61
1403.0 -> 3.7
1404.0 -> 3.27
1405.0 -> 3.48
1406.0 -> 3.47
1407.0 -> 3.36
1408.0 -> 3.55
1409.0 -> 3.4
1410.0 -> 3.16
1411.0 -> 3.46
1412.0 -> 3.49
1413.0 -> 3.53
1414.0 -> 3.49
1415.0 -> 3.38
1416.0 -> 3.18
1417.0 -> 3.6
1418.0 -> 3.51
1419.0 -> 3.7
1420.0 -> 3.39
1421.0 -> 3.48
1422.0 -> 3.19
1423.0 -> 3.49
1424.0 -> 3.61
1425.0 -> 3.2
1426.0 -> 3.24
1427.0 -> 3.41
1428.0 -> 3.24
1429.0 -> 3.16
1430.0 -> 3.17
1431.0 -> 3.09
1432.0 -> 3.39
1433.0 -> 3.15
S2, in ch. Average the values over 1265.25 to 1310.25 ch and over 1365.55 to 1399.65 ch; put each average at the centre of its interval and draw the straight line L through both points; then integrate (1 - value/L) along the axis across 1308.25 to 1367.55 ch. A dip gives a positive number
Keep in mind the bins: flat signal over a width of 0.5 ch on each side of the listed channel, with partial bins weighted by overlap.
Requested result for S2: 4.0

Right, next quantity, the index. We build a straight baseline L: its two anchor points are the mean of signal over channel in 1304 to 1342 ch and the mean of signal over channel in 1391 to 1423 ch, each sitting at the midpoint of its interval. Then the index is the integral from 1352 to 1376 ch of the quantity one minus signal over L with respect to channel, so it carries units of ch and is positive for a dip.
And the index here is 6.60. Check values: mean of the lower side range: 3.75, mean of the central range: 2.63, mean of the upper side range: 3.52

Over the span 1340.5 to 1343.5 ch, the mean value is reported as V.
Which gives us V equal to 3.72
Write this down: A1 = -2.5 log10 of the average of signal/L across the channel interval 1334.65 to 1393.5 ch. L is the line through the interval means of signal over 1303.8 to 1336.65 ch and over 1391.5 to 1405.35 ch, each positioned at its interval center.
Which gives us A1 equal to 0.18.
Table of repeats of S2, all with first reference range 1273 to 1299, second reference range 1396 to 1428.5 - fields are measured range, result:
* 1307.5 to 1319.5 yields -1.4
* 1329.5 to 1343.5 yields -1.7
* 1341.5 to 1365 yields 6.9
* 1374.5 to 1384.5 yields -0.7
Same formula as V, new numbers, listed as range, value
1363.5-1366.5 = 2.72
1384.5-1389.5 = 3.48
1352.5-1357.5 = 1.68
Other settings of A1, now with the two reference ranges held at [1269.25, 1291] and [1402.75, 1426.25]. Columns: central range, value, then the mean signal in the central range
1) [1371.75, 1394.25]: -0.08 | 3.58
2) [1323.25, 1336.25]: -0.18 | 3.77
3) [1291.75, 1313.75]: -0.19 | 3.73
